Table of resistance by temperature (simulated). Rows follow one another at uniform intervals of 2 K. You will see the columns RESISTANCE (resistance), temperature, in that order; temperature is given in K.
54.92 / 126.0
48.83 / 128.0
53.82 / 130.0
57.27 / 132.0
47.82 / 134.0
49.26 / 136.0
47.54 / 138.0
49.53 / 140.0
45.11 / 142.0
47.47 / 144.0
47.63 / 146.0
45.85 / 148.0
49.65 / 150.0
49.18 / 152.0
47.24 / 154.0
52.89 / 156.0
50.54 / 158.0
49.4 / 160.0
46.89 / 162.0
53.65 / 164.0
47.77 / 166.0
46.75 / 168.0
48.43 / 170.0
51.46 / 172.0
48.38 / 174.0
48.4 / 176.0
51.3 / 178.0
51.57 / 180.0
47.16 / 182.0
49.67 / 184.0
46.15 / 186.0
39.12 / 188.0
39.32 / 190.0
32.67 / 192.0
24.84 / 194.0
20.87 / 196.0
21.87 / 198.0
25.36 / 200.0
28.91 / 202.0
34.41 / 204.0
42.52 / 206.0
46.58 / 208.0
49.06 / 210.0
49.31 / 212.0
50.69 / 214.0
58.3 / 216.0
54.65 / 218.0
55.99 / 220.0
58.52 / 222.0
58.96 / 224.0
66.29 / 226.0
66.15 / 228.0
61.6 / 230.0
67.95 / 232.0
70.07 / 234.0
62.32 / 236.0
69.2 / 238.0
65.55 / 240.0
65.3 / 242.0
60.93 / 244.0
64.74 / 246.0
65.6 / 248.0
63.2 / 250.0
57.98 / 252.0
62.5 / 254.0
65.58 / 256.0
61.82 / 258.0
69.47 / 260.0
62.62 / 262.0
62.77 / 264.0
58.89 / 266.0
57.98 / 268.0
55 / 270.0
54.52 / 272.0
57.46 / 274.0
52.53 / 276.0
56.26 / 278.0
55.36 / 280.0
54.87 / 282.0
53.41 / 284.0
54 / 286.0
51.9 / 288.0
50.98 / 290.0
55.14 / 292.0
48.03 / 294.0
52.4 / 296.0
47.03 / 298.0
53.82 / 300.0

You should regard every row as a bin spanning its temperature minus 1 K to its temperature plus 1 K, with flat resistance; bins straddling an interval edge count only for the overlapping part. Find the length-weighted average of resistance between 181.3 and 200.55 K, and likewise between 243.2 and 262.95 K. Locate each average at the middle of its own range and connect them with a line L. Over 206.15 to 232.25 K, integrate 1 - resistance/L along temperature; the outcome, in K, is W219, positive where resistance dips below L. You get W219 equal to -4.6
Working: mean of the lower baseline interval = 34.7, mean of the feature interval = 56.4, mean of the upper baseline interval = 63.5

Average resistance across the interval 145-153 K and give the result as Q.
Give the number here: 48.1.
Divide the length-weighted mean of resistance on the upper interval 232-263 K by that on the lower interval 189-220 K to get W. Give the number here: 1.6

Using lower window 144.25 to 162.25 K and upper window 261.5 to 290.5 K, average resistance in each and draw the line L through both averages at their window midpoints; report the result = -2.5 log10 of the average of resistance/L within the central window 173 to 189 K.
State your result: 0.06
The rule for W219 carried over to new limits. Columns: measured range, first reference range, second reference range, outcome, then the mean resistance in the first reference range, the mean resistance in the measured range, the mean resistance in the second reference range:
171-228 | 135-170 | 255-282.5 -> 8.40 K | 48.6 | 45.1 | 59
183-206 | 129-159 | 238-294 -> 8.58 K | 49.4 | 33.4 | 59.1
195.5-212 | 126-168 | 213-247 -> 6.60 K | 49.4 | 35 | 62.2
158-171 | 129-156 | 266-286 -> 0.32 K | 49.2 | 48.9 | 55.4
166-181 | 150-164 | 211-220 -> 0.42 K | 49.7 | 49.4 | 53.5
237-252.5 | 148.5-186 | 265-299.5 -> -3.51 K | 49.3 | 64.3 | 53.9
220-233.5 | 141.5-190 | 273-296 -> -3.17 K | 48.2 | 63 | 53.6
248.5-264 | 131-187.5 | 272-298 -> -3.26 K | 49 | 63.3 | 53.3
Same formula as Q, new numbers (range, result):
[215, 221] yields 56.3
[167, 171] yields 47.6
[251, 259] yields 62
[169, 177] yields 49.2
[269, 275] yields 55.7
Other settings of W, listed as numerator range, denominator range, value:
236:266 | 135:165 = 1.31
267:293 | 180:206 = 1.55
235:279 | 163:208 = 1.50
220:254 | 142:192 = 1.33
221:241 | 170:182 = 1.30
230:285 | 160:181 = 1.24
